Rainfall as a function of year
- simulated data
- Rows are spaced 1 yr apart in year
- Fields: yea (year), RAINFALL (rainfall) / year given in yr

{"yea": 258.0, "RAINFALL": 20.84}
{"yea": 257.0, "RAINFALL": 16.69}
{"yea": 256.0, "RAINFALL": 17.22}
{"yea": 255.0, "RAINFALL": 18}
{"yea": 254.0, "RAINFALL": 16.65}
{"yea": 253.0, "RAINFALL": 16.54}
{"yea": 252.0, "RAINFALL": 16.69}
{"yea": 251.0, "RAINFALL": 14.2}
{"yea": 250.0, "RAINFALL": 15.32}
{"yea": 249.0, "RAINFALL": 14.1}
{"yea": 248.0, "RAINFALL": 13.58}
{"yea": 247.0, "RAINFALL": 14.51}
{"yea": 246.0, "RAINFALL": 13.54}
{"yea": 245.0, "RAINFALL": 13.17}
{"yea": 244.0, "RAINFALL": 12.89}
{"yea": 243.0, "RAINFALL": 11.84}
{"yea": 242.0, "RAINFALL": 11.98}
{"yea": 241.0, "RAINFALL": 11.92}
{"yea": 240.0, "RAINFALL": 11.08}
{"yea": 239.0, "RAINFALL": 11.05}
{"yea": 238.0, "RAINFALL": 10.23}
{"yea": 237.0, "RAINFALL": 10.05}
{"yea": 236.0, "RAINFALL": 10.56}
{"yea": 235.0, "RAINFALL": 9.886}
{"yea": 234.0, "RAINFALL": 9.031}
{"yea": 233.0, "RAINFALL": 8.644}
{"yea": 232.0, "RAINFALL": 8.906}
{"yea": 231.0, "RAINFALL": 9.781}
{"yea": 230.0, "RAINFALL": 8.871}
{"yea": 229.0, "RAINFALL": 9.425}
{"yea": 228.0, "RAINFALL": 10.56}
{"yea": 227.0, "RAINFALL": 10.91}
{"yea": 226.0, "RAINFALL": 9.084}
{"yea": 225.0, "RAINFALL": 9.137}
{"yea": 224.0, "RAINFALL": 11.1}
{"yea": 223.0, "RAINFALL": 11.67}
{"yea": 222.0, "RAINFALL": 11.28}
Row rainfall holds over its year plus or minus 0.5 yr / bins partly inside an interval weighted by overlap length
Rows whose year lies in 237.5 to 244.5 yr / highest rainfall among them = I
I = 12.89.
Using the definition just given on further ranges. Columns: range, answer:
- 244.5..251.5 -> 15.32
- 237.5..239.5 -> 11.05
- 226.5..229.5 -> 10.91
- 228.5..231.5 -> 9.781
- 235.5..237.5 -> 10.56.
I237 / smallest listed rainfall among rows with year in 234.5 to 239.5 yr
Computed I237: 9.886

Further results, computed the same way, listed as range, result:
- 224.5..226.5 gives 9.084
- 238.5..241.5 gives 11.05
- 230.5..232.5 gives 8.906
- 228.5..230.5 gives 8.871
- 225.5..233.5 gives 8.644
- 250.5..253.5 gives 14.2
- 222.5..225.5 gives 9.137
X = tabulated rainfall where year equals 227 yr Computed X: 10.91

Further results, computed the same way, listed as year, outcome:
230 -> 8.871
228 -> 10.56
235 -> 9.886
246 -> 13.54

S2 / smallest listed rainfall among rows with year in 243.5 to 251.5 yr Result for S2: 12.89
